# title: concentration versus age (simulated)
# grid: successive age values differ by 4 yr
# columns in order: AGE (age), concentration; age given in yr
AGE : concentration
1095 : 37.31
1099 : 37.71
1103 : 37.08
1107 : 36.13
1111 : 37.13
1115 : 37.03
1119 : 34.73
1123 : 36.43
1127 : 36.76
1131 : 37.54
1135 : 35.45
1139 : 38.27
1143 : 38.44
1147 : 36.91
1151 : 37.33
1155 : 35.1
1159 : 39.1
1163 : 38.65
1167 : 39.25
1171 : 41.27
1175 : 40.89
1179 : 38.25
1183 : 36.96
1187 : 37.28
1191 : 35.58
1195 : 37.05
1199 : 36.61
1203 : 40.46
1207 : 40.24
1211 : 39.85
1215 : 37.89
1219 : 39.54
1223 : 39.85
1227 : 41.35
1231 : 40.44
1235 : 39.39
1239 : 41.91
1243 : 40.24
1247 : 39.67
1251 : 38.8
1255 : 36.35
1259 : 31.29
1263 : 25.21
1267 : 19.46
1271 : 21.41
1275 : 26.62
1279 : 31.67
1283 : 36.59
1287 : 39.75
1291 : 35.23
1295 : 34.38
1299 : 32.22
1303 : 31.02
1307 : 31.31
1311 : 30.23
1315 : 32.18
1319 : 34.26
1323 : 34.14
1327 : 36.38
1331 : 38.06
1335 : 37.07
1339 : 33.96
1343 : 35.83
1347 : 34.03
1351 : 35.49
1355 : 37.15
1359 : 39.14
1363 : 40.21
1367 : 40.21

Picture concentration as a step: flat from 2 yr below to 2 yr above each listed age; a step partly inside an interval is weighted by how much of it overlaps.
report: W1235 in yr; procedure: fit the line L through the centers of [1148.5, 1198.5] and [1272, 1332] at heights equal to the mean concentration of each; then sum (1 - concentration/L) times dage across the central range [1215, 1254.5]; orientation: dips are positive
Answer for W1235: -4.5 yr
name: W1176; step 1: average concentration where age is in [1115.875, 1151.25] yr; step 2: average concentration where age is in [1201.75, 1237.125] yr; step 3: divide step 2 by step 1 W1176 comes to 1.08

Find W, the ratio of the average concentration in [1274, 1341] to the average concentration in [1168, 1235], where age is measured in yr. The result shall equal 0.87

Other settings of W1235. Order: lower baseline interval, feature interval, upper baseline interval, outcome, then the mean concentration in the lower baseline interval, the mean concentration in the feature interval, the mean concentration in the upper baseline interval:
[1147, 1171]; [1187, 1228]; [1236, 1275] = -3.99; 38.1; 38.7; 32.6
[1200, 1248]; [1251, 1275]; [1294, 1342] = 6.26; 40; 27.7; 33.8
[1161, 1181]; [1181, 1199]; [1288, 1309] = 0.92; 39.7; 36.7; 33.2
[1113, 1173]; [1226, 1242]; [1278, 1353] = -2.15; 37.5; 40.7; 34.4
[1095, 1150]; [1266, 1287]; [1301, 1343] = 3.57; 36.9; 28.7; 34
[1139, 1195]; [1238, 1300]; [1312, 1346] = 5.36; 38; 33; 35.1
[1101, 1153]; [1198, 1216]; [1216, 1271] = -1.49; 36.9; 39.2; 35.9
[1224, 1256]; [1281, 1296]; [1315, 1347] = 0.34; 39.9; 36.6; 35.4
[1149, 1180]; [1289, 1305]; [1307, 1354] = 1.01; 38.7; 33.2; 34.6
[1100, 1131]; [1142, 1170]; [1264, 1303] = -2.21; 36.6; 37.9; 30.7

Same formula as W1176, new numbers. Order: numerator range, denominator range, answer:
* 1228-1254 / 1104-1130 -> 1.10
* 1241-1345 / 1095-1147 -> 0.90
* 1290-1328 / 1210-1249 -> 0.82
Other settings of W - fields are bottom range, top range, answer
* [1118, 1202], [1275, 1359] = 0.92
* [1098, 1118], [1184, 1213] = 1.03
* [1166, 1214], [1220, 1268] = 0.95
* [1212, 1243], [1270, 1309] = 0.81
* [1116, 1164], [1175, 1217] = 1.03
